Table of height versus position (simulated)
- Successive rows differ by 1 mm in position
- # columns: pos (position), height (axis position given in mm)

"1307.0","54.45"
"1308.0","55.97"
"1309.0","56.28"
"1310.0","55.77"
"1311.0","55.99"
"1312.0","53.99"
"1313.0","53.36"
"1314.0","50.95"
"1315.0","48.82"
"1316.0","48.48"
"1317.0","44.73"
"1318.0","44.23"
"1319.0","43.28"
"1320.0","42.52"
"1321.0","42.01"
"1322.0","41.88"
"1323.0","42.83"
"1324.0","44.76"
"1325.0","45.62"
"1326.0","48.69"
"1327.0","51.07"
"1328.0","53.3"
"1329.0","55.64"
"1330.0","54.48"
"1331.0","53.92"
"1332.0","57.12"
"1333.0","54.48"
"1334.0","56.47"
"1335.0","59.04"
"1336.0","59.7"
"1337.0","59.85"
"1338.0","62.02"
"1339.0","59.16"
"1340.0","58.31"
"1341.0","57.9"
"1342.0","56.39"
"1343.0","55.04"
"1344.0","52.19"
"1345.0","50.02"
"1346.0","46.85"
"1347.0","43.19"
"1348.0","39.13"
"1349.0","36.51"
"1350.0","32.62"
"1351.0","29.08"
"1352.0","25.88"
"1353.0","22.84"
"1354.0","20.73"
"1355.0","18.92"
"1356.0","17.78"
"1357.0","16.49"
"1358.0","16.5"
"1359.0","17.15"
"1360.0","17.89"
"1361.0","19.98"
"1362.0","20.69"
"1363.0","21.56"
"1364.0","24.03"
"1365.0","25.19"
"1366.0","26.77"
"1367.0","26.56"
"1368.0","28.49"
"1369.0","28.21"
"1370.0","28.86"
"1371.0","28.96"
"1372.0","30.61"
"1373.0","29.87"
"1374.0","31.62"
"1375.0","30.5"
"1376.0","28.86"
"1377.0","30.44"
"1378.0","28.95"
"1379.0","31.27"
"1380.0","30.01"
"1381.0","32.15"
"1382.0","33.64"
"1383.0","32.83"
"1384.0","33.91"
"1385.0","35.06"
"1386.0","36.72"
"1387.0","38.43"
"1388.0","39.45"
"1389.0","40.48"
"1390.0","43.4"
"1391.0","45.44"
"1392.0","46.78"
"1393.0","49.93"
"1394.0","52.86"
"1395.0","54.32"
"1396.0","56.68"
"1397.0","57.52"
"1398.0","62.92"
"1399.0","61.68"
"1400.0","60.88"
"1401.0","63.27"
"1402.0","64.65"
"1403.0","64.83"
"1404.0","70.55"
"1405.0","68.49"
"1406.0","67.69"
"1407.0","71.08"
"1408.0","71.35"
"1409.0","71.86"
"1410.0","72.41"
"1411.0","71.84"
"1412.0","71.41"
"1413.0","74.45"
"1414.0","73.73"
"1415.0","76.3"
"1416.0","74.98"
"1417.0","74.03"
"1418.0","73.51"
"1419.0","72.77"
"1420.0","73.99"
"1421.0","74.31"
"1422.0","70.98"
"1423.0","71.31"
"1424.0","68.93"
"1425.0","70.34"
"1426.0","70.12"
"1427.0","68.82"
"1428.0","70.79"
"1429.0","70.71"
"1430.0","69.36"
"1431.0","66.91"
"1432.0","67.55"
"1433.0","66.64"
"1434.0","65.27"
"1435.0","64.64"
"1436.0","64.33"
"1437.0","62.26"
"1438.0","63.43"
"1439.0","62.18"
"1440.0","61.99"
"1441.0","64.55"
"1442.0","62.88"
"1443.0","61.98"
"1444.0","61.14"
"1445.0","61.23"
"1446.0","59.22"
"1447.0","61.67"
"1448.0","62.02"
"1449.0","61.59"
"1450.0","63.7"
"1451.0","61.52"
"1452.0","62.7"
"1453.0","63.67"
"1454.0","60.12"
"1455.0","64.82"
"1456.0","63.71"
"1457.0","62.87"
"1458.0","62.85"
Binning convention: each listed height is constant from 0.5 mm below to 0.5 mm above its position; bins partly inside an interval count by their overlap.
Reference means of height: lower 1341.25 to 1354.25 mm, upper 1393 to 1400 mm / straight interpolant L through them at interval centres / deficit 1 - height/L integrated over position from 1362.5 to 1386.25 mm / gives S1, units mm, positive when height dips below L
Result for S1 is 9.5 mm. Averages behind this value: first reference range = 40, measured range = 29.7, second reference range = 57.3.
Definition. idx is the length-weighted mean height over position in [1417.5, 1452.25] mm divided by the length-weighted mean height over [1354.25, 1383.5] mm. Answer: 2.55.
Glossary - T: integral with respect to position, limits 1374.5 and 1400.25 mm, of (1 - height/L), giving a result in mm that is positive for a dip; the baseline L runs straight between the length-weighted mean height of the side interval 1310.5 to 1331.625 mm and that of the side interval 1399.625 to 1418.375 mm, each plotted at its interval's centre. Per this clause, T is 9.3 mm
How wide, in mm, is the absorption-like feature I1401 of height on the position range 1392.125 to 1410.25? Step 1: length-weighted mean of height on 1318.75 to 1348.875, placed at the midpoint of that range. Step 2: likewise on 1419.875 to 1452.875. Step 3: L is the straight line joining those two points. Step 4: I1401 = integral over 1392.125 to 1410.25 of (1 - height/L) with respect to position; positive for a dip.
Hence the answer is -0.7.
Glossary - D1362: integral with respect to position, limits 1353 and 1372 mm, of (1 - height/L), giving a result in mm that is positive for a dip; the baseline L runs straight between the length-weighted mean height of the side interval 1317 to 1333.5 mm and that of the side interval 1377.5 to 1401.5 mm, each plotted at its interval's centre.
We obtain 9.6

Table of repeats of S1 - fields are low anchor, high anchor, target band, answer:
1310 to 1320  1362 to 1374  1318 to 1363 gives -3.06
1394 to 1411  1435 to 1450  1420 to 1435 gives -1.46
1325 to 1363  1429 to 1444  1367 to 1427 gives 2.89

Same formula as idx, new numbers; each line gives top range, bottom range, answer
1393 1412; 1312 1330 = 1.36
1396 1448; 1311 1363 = 1.56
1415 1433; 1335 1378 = 2.07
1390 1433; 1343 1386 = 2.26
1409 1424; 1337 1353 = 1.57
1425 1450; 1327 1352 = 1.26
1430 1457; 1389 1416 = 1.00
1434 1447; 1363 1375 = 2.24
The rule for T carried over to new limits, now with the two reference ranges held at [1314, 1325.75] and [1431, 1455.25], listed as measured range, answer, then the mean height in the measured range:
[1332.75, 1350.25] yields -1.64 mm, 52.4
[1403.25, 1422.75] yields -4.56 mm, 72.3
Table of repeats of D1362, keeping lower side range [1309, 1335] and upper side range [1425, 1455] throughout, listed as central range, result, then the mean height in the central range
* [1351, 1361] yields 6.3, 19.9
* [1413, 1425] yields -2.2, 73.1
